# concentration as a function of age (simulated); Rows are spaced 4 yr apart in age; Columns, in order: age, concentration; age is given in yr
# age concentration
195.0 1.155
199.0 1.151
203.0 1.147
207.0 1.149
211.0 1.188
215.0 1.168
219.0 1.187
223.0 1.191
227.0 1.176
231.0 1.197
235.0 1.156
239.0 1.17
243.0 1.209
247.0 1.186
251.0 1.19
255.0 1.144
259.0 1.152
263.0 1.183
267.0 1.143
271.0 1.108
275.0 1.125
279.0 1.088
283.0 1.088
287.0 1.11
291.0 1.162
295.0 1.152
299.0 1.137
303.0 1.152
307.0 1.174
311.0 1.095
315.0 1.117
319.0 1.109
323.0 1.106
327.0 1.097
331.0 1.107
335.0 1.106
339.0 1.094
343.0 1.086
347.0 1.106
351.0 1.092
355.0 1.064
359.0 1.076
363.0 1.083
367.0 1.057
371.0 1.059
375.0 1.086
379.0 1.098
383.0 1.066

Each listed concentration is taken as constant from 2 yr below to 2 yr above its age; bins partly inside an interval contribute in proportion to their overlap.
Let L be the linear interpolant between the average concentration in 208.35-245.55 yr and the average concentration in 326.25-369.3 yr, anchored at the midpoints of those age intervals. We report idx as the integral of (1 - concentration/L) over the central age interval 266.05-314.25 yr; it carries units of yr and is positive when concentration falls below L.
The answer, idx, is 0.2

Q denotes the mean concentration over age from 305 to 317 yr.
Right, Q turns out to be 1.13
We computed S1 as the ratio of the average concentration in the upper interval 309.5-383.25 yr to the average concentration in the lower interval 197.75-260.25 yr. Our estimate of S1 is 0.93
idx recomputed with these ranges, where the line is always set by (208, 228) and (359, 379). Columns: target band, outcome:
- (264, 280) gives 0.3 yr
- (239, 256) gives -0.3 yr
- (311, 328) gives 0.0 yr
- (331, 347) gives 0.0 yr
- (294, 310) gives -0.4 yr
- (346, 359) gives 0.0 yr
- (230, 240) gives 0.0 yr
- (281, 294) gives 0.1 yr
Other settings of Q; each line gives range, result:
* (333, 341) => 1.1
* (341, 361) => 1.08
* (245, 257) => 1.17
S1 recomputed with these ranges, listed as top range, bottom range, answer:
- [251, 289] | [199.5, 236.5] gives 0.96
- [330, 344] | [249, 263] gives 0.94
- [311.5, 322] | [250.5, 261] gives 0.96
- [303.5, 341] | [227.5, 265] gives 0.95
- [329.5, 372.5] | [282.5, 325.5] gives 0.96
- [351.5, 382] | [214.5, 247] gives 0.91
